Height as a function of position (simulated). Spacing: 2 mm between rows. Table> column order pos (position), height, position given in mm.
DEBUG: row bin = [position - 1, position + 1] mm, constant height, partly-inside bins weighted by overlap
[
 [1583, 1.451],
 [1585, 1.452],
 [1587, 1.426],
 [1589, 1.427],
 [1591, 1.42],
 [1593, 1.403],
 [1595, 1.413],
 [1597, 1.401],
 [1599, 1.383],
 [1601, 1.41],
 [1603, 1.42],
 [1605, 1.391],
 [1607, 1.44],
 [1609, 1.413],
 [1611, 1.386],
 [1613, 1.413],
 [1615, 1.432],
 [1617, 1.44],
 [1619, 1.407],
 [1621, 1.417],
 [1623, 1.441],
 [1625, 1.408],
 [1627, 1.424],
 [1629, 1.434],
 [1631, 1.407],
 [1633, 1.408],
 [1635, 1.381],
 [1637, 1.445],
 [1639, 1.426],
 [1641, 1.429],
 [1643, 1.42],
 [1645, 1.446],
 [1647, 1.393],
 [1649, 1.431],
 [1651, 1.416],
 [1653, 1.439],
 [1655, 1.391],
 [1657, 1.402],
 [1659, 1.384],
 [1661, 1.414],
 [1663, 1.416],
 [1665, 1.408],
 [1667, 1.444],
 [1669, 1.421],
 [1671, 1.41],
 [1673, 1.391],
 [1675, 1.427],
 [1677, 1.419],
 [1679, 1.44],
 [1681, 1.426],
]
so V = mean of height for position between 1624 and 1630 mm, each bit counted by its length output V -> 1.42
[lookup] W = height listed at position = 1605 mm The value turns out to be 1.391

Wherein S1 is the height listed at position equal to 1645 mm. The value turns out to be 1.446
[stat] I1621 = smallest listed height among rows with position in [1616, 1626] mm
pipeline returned 1.407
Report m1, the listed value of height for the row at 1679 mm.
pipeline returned 1.44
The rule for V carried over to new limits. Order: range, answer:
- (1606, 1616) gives 1.42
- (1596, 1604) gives 1.4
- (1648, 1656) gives 1.42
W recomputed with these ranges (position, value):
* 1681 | 1.426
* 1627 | 1.424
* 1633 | 1.408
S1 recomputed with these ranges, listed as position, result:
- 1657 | 1.402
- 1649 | 1.431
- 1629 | 1.434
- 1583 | 1.451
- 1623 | 1.441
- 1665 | 1.408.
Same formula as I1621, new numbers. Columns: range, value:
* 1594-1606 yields 1.383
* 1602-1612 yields 1.386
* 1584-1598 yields 1.401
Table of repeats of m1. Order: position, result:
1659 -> 1.384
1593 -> 1.403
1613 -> 1.413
